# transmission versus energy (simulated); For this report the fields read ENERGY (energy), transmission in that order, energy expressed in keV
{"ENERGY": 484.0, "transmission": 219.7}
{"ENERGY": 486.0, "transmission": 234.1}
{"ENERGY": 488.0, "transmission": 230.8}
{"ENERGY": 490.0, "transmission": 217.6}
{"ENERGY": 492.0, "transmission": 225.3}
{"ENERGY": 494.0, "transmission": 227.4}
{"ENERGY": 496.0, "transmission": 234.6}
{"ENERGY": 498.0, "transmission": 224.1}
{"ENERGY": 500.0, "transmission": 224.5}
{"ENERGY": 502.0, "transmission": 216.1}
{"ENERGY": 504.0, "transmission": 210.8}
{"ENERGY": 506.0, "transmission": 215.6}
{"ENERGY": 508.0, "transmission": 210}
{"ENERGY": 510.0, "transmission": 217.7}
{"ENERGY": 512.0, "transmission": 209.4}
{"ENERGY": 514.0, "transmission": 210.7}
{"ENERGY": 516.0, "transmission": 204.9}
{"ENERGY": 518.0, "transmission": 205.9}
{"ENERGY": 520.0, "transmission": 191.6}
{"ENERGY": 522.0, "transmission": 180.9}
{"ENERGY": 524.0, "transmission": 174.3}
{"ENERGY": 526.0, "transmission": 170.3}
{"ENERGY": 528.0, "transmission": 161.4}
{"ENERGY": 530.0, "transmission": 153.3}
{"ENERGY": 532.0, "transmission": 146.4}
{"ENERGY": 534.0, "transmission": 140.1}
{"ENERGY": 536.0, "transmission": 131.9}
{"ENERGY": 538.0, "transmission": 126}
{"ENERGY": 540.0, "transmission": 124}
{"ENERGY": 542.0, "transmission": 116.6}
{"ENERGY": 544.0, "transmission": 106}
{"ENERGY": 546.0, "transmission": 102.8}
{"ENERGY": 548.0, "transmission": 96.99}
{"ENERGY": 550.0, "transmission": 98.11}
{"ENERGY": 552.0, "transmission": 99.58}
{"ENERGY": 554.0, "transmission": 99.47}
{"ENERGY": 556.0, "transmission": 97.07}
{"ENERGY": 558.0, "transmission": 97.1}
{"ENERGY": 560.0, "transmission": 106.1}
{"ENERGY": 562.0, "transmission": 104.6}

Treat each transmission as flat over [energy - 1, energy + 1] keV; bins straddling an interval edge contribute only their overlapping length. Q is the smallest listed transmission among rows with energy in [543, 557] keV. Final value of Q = 96.99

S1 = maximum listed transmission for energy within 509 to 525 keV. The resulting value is 217.7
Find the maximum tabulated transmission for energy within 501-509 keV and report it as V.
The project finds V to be 216.1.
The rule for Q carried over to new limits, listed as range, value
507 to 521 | 191.6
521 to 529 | 161.4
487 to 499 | 217.6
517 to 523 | 180.9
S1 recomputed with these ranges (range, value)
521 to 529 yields 180.9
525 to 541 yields 170.3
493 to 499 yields 234.6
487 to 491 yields 230.8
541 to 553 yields 116.6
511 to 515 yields 210.7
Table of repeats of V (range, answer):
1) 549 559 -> 99.58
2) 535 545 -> 131.9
